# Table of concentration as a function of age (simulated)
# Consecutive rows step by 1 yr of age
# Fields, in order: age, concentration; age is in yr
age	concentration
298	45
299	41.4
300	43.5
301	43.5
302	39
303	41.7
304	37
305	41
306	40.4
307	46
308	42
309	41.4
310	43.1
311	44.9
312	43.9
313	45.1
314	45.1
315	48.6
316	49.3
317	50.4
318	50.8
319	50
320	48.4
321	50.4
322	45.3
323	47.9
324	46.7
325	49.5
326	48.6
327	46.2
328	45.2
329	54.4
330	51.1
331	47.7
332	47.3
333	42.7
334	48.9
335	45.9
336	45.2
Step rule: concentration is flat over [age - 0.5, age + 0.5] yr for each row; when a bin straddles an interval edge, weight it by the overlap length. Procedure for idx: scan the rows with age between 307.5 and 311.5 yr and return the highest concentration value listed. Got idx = 44.9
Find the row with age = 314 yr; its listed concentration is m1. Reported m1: 45.1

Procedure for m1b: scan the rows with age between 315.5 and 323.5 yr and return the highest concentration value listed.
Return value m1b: 50.8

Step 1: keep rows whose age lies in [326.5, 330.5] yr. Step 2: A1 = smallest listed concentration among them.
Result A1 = 45.2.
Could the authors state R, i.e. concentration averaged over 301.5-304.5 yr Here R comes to 39.2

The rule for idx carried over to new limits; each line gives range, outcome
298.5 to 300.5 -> 43.5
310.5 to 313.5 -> 45.1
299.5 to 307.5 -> 46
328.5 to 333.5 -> 54.4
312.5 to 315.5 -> 48.6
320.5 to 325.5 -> 50.4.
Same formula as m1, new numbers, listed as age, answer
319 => 50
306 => 40.4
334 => 48.9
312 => 43.9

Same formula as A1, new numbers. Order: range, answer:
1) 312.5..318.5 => 45.1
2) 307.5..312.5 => 41.4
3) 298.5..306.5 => 37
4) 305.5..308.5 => 40.4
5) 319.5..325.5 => 45.3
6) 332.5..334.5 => 42.7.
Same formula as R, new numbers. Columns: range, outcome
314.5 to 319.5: 49.8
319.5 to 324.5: 47.7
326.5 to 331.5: 48.9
